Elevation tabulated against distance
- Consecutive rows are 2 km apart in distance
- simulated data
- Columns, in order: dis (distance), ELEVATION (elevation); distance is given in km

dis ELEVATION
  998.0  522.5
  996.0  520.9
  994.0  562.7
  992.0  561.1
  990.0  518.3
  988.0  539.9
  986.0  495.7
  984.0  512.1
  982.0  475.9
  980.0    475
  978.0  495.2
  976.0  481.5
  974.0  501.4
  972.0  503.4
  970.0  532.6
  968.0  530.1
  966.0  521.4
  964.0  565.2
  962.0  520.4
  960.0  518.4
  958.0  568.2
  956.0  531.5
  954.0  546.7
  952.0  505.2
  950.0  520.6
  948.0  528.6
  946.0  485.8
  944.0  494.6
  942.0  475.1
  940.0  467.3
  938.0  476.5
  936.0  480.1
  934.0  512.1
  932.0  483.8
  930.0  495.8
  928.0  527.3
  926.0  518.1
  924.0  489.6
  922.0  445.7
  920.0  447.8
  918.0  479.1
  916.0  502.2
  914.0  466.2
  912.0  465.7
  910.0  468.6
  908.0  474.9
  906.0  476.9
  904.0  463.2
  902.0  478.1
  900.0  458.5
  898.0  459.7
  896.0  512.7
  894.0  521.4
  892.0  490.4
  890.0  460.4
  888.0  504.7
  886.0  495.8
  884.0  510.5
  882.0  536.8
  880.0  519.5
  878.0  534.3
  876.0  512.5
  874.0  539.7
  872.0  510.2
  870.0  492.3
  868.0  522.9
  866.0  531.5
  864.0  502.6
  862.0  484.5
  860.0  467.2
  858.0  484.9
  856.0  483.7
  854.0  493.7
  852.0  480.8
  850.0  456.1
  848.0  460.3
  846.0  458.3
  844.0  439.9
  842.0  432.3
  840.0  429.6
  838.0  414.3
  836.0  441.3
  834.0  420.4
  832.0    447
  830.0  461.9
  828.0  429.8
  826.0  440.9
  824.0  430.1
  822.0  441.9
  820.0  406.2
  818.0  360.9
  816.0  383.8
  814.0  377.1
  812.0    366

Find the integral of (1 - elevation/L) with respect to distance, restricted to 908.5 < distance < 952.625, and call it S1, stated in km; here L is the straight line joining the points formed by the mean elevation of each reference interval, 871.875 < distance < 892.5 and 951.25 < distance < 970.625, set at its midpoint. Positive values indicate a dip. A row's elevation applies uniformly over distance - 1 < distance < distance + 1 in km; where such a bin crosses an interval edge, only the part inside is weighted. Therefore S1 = 3.17 km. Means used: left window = 511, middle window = 488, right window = 534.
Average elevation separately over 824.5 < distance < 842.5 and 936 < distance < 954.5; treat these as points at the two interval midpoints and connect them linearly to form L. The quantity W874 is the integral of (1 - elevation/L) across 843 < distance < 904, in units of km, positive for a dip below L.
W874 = -4.7 km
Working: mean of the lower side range 435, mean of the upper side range 498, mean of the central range 493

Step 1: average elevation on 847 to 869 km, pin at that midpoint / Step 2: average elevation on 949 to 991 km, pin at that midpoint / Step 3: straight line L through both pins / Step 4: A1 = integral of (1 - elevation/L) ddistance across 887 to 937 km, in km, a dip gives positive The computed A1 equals 1.9 km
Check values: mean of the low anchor 488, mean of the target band 483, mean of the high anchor 517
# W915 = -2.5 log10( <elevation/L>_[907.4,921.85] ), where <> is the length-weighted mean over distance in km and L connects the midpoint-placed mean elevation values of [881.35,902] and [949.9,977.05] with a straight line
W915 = 0.074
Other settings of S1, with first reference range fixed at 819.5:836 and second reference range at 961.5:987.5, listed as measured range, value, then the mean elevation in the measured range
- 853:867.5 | -1.33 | 494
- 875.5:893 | -1.63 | 507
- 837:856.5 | -0.37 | 454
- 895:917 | -0.02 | 475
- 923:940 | -0.30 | 496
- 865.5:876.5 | -1.45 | 518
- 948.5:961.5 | -0.83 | 531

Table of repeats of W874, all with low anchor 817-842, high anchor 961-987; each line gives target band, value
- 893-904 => -0.43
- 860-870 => -1.27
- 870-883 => -1.99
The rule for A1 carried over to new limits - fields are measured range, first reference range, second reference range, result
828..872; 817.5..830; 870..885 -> 0.4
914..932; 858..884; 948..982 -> 1.0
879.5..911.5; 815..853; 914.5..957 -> -1.2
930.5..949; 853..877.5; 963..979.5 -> 0.8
